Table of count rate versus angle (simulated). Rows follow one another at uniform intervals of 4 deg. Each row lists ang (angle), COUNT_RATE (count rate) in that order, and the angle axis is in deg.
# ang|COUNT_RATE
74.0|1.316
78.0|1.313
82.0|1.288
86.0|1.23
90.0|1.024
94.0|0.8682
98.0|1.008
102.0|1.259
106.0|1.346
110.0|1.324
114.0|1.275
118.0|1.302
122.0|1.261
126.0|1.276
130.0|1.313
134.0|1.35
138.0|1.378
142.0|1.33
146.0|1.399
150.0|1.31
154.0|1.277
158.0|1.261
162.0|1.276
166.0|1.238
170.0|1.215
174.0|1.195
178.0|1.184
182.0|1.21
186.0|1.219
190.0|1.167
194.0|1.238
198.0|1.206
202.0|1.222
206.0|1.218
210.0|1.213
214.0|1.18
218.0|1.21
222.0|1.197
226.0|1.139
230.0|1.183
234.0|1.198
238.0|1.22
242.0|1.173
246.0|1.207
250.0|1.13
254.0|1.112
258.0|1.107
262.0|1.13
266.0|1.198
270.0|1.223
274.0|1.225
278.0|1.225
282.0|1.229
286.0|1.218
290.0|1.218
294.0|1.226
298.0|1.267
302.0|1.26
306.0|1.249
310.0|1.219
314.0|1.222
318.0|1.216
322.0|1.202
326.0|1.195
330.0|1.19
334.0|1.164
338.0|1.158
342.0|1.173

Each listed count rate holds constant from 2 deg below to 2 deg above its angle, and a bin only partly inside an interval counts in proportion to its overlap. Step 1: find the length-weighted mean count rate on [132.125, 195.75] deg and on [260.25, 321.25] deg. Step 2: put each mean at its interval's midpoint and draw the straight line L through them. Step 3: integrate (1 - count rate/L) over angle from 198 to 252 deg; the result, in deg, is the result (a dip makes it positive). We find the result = 2.3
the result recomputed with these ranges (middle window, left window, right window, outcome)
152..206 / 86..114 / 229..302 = -2.27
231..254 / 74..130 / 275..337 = 0.76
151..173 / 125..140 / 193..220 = 0.54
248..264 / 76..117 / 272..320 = 1.36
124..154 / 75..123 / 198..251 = -3.20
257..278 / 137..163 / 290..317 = 1.20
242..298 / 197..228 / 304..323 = 0.99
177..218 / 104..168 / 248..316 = 1.85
